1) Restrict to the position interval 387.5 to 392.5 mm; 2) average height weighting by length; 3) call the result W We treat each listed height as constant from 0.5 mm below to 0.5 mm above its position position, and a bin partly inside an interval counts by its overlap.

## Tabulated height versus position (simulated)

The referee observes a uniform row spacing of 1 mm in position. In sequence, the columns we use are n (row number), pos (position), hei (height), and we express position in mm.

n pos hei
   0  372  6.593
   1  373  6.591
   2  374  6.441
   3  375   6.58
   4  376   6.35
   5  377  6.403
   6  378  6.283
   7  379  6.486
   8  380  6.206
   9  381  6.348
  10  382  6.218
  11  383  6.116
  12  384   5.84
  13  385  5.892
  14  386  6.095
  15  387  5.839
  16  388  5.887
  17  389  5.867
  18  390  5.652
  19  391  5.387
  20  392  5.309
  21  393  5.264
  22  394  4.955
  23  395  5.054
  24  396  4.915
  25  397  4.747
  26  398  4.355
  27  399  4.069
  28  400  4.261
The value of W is 5.62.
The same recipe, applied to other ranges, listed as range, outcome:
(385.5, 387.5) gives 5.97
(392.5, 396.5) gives 5.05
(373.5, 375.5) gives 6.51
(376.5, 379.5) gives 6.39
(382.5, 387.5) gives 5.96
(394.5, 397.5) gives 4.91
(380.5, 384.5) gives 6.13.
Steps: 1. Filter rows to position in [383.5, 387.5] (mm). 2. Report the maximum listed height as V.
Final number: 6.095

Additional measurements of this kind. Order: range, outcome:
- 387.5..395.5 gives 5.887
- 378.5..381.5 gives 6.486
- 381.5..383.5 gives 6.218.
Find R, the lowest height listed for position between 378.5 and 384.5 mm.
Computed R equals 5.84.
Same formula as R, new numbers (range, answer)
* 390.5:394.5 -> 4.955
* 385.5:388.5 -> 5.839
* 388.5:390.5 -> 5.652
